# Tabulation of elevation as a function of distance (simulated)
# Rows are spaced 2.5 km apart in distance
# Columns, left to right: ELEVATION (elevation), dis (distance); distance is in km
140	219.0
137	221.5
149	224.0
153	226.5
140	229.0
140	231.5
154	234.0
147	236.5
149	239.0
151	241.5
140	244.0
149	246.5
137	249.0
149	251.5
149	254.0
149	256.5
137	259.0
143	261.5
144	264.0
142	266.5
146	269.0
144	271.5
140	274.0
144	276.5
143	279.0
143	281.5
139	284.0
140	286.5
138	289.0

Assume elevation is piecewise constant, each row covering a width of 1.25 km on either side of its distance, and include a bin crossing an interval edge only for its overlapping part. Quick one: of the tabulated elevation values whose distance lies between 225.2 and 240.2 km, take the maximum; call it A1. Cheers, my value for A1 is 154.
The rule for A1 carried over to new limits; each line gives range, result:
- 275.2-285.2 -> 144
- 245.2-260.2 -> 149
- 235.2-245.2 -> 151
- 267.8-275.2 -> 146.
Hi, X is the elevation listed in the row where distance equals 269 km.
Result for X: 146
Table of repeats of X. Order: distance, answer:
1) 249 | 137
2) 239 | 149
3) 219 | 140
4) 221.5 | 137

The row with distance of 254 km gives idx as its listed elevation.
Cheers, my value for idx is 149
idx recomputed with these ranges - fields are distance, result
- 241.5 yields 151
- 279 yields 143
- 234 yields 154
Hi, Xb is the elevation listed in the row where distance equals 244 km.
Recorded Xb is 140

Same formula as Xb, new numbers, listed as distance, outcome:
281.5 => 143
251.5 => 149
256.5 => 149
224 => 149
